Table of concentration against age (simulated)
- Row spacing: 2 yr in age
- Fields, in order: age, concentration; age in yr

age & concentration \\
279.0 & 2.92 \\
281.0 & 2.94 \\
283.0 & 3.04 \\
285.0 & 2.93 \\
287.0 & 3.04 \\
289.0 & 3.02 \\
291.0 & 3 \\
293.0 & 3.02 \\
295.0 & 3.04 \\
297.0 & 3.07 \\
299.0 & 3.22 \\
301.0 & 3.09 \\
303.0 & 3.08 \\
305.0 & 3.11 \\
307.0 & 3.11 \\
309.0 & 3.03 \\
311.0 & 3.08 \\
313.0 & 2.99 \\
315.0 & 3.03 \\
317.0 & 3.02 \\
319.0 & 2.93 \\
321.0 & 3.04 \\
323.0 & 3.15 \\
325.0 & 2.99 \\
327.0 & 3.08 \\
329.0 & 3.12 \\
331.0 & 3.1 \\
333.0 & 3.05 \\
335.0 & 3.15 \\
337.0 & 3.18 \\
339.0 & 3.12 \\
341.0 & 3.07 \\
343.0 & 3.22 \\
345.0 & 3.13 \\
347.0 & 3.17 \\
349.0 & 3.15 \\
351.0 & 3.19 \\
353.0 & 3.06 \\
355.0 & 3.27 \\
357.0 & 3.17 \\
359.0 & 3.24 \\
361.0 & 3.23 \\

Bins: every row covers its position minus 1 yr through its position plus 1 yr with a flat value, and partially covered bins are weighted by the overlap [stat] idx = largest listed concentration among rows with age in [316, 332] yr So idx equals 3.15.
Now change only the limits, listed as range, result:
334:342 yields 3.18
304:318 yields 3.11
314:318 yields 3.03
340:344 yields 3.22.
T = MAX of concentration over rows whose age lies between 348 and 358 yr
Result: 3.27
